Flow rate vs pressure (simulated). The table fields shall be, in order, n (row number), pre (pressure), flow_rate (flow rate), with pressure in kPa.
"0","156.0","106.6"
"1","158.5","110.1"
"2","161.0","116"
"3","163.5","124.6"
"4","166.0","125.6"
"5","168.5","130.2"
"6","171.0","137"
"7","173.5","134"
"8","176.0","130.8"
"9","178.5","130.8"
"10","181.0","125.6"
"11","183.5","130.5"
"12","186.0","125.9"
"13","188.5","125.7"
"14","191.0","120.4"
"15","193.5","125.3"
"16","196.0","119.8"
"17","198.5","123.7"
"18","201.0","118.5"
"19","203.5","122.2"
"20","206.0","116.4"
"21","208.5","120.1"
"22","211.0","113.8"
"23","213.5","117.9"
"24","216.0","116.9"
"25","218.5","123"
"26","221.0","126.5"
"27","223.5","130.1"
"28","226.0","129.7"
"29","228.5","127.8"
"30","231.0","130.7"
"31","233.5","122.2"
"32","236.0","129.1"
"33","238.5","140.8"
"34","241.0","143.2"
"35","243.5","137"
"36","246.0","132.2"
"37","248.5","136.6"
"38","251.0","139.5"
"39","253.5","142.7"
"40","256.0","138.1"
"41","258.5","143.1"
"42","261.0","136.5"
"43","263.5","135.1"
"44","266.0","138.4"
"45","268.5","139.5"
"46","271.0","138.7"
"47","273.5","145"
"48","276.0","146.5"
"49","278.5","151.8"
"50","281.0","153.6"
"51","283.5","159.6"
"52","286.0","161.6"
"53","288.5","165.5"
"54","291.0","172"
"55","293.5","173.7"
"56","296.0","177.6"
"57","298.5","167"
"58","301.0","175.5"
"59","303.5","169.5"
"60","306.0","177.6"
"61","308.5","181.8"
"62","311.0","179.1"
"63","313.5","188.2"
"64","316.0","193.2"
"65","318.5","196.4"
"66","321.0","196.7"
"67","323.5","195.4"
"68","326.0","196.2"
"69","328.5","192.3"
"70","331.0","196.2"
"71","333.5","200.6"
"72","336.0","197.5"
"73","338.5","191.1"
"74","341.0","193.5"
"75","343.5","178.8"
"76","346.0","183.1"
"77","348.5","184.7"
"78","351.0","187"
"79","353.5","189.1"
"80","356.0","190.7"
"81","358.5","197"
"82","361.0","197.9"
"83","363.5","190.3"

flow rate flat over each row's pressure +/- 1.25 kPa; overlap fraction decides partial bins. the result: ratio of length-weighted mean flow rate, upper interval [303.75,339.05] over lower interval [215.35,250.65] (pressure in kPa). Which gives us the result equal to 1.5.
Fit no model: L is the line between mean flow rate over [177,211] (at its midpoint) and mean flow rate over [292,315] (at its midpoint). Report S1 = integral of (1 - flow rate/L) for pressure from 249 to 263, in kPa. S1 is 1.3 kPa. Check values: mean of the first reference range 123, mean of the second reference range 177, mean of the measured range 140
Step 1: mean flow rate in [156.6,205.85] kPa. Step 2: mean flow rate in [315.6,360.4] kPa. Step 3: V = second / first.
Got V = 1.54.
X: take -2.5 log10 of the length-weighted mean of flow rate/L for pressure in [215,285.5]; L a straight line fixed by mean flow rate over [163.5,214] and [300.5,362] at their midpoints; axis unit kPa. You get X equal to 0.12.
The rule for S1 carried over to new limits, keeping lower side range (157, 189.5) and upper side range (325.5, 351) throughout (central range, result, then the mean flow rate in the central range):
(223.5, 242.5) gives 2.29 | 132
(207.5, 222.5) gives 2.42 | 120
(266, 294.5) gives 2.40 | 154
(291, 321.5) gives -0.34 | 181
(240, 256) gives 1.78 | 138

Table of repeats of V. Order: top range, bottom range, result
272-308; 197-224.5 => 1.36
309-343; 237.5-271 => 1.39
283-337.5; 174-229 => 1.48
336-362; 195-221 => 1.59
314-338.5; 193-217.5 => 1.64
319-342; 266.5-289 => 1.30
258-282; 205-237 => 1.16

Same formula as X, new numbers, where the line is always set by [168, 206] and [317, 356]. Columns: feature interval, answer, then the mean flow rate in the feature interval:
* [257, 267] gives 0.15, 138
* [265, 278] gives 0.15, 142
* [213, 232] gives 0.13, 126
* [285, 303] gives 0.02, 170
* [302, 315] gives 0.00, 179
